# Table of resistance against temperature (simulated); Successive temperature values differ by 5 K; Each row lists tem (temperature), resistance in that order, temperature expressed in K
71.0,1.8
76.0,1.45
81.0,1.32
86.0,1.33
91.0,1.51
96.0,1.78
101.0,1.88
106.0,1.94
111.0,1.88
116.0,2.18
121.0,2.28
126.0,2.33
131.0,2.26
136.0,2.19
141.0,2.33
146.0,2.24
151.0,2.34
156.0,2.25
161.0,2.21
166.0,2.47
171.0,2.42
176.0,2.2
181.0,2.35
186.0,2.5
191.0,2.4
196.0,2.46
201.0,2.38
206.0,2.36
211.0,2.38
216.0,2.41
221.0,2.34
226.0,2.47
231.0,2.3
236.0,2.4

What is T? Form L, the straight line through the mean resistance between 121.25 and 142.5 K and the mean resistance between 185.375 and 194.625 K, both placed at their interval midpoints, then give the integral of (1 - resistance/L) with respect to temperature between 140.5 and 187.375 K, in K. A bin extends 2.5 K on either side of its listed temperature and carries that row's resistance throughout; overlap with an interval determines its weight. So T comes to 0.79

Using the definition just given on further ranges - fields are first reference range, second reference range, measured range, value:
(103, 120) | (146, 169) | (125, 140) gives -0.7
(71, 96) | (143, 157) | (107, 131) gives -3.2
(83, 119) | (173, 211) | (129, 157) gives -2.9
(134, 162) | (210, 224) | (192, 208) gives -0.3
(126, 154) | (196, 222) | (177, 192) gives -0.3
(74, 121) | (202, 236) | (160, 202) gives -4.0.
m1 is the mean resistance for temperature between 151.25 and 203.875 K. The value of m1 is 2.36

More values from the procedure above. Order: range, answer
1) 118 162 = 2.27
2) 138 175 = 2.32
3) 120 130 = 2.3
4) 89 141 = 2.04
